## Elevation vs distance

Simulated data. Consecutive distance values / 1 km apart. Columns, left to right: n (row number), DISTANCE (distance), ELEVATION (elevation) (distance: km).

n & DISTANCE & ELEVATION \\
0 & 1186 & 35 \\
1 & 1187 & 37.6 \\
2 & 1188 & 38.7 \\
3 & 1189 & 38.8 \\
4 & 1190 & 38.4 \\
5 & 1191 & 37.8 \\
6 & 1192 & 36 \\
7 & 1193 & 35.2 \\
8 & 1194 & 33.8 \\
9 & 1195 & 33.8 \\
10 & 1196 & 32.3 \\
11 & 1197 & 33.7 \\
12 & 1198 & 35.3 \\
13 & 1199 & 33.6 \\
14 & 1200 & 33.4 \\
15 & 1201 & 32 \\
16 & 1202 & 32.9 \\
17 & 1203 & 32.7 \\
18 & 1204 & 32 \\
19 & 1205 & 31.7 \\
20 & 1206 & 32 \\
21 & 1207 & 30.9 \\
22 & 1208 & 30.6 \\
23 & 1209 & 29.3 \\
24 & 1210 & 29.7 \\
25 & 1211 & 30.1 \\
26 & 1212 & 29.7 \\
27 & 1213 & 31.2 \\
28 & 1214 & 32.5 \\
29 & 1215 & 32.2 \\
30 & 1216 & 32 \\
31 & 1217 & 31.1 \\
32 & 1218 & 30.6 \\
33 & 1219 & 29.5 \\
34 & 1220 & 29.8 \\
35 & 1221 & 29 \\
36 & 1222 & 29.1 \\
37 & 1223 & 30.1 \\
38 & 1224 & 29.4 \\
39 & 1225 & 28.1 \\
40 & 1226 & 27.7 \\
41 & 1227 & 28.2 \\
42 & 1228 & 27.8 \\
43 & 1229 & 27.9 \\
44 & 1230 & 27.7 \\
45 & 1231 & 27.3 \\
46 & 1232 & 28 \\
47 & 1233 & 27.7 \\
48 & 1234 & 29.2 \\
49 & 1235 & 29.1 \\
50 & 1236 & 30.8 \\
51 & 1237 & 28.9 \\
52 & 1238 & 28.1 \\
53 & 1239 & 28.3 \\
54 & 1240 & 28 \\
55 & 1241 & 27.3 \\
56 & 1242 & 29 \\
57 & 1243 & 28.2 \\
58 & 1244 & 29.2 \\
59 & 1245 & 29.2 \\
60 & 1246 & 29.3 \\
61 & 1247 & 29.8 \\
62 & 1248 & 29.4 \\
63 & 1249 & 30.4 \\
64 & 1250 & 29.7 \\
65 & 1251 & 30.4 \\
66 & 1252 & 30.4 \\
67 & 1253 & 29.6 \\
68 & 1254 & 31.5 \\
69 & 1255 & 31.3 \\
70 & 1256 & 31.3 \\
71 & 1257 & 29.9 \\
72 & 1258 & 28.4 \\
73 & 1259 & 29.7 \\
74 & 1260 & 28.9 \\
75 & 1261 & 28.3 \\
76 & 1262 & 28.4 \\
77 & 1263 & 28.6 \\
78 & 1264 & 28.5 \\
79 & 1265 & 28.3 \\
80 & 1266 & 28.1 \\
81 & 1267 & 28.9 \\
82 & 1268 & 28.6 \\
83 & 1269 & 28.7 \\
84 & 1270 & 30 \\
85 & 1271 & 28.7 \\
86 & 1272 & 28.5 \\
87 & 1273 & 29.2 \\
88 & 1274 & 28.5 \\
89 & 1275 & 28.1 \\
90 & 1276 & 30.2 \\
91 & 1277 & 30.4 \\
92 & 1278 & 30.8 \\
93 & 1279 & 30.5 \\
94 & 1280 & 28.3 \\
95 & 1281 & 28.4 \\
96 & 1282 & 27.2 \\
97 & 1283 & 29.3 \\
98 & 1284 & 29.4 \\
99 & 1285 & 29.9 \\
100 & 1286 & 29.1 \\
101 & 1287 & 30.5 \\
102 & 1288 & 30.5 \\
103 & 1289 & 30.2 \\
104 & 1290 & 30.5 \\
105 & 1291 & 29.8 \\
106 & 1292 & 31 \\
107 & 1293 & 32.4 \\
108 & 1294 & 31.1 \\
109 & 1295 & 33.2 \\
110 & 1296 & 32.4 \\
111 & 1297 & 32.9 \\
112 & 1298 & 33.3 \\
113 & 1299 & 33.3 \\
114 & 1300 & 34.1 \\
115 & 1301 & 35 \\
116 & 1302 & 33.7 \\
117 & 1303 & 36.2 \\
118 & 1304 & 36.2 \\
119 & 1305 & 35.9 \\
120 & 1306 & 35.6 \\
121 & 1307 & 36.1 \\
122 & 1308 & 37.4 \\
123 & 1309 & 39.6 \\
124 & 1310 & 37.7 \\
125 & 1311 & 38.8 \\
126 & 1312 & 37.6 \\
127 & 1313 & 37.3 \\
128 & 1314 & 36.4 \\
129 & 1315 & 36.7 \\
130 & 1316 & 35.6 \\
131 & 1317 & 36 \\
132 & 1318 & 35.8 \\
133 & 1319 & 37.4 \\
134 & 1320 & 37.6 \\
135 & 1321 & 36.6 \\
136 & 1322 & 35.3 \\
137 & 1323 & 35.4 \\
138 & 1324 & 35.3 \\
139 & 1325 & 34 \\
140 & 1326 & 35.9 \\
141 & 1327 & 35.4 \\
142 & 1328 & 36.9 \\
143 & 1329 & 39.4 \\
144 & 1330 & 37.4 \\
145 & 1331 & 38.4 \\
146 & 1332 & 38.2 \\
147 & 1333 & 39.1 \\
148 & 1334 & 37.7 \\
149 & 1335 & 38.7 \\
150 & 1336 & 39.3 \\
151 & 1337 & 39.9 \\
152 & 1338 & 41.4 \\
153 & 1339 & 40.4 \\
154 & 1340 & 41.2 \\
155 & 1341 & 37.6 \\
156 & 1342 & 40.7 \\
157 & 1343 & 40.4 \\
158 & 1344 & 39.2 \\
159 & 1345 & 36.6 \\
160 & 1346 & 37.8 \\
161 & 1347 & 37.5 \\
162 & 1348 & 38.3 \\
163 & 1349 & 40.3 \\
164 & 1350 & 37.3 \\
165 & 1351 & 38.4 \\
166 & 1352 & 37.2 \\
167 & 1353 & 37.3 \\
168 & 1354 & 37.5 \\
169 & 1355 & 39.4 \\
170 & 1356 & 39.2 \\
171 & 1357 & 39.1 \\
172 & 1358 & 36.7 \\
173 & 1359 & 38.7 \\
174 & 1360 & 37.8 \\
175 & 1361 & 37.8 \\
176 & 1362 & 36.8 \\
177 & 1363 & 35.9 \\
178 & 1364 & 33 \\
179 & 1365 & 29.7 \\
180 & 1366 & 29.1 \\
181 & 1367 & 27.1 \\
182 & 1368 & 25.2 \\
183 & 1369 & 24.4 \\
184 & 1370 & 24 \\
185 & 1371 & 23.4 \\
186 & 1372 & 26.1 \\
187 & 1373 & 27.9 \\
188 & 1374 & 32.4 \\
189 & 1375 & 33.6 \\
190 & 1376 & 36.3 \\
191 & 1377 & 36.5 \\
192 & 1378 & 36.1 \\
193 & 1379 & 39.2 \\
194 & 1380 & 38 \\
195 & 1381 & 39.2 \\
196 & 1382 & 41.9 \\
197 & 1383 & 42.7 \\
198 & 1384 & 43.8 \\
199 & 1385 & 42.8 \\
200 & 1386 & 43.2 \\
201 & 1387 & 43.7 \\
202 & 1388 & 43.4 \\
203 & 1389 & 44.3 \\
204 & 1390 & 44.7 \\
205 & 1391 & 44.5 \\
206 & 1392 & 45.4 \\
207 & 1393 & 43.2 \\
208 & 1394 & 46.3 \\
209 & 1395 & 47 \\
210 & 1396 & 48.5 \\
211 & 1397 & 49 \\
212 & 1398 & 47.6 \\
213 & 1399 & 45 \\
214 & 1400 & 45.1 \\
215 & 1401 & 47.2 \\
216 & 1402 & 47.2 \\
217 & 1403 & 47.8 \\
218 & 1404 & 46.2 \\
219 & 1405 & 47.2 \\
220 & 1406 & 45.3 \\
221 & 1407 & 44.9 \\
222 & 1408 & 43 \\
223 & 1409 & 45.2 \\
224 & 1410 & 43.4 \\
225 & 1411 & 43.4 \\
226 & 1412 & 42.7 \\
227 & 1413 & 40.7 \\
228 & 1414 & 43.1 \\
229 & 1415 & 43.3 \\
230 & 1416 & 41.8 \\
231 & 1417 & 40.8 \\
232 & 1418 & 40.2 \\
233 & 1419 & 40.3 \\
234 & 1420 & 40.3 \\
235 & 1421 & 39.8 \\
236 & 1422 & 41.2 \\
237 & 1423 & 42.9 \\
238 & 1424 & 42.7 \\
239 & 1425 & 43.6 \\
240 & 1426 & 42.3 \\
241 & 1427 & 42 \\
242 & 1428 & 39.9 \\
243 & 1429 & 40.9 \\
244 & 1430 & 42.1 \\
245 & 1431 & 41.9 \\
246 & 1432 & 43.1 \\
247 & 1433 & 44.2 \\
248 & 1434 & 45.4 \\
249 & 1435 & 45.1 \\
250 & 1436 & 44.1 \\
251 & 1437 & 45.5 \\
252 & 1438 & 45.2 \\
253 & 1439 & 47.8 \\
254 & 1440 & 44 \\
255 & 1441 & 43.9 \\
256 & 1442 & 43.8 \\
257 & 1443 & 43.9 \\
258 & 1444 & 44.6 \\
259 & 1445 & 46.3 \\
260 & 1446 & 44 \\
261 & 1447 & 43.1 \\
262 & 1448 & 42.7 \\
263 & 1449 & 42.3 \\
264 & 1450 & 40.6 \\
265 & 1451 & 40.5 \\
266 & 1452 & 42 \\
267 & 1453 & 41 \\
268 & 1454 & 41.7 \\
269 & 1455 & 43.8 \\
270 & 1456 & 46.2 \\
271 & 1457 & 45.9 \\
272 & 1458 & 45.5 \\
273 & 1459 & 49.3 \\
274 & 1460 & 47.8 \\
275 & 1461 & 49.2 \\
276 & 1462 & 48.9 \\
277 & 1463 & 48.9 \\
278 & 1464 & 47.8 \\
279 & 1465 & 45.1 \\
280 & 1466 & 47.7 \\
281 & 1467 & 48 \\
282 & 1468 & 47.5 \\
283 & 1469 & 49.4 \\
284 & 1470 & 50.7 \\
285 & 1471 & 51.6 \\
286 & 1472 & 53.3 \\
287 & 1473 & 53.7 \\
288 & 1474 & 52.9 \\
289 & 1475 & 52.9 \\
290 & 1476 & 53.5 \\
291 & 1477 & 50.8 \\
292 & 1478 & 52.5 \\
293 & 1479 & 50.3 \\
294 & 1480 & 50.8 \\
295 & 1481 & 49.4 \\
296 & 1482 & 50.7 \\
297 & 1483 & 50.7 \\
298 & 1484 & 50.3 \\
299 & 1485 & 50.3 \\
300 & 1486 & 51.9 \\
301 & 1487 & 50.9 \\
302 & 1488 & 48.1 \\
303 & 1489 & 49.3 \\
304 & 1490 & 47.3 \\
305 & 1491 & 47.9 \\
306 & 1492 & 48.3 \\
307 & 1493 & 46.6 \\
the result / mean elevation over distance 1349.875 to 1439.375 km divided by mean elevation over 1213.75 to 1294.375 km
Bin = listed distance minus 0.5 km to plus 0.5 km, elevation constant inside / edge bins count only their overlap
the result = 1.38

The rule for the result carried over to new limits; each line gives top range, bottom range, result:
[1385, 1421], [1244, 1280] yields 1.51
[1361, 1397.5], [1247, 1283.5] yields 1.28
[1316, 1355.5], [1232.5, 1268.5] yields 1.30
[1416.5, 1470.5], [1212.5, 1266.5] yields 1.51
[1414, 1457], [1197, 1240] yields 1.42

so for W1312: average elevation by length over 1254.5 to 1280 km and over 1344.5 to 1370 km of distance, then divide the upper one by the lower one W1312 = 1.2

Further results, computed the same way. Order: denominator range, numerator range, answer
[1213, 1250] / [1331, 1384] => 1.24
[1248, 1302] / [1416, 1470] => 1.47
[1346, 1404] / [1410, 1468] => 1.13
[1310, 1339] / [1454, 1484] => 1.32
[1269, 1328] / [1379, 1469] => 1.33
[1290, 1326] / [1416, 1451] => 1.22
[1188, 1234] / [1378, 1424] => 1.39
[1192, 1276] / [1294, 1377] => 1.19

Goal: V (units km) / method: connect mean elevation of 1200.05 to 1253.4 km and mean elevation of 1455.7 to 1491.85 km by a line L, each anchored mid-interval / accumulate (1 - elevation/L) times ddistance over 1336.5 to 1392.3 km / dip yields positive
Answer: 5.0 km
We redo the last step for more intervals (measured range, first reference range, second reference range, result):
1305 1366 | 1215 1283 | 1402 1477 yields -1.97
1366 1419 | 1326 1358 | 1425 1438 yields 0.86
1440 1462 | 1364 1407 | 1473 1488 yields 1.54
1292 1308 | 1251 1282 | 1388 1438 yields -0.71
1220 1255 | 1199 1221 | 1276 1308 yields 2.76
